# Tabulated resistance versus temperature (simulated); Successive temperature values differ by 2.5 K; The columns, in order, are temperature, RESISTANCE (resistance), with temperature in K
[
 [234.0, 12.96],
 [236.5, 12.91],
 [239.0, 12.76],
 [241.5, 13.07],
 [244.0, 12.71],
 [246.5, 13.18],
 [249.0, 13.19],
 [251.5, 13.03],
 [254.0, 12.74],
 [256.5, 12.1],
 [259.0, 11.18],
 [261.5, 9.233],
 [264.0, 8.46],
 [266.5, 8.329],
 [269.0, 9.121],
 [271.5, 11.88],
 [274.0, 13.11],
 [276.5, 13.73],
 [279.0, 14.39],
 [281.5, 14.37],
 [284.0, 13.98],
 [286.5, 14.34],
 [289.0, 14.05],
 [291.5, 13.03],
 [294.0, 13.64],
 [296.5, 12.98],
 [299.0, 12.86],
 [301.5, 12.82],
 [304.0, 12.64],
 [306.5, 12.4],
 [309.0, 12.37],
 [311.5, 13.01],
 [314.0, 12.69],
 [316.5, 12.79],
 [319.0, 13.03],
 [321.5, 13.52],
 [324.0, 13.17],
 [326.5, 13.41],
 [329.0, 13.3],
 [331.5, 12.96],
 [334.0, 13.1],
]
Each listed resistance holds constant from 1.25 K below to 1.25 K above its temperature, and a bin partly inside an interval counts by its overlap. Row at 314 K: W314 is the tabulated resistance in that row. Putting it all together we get 12.69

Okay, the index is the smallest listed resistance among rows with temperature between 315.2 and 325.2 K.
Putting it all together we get 12.79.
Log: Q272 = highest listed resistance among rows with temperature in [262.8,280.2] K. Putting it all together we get 14.39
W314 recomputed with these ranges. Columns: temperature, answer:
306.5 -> 12.4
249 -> 13.19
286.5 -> 14.34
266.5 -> 8.329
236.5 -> 12.91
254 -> 12.74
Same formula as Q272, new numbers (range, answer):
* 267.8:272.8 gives 11.88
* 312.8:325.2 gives 13.52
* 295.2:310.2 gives 12.98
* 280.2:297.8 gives 14.37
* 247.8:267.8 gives 13.19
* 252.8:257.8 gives 12.74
